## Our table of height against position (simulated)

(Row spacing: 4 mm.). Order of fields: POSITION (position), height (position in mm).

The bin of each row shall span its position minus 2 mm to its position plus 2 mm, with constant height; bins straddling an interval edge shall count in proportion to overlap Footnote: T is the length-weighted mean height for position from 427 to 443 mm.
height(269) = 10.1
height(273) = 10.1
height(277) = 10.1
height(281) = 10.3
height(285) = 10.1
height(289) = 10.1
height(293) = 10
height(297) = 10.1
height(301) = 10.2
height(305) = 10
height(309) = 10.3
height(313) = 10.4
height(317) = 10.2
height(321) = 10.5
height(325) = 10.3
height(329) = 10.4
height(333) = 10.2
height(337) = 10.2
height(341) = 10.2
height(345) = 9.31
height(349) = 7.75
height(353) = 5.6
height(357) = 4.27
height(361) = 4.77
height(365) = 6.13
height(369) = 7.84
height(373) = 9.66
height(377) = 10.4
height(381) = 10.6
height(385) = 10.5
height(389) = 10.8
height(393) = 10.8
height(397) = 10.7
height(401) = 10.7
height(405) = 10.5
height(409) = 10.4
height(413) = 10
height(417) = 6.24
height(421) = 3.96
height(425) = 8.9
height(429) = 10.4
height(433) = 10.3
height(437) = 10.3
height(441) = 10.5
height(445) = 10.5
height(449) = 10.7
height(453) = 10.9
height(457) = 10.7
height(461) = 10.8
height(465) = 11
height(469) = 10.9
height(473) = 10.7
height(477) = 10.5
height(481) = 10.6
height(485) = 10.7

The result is 10.4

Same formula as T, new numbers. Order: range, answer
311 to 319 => 10.3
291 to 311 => 10.1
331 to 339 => 10.2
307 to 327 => 10.3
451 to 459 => 10.8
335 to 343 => 10.2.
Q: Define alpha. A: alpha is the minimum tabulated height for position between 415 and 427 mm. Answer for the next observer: 3.96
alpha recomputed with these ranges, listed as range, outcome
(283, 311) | 10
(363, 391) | 6.13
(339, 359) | 4.27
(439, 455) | 10.5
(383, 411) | 10.4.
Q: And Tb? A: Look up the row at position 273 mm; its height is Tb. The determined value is 10.1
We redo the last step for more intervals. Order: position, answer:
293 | 10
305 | 10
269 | 10.1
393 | 10.8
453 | 10.9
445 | 10.5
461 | 10.8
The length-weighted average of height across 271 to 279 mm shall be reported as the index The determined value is 10.1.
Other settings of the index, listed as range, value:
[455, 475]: 10.8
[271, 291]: 10.1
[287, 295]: 10.1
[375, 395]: 10.6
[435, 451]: 10.5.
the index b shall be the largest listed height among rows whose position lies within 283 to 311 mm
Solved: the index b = 10.3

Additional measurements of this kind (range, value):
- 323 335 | 10.4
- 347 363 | 7.75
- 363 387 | 10.6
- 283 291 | 10.1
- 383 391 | 10.8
